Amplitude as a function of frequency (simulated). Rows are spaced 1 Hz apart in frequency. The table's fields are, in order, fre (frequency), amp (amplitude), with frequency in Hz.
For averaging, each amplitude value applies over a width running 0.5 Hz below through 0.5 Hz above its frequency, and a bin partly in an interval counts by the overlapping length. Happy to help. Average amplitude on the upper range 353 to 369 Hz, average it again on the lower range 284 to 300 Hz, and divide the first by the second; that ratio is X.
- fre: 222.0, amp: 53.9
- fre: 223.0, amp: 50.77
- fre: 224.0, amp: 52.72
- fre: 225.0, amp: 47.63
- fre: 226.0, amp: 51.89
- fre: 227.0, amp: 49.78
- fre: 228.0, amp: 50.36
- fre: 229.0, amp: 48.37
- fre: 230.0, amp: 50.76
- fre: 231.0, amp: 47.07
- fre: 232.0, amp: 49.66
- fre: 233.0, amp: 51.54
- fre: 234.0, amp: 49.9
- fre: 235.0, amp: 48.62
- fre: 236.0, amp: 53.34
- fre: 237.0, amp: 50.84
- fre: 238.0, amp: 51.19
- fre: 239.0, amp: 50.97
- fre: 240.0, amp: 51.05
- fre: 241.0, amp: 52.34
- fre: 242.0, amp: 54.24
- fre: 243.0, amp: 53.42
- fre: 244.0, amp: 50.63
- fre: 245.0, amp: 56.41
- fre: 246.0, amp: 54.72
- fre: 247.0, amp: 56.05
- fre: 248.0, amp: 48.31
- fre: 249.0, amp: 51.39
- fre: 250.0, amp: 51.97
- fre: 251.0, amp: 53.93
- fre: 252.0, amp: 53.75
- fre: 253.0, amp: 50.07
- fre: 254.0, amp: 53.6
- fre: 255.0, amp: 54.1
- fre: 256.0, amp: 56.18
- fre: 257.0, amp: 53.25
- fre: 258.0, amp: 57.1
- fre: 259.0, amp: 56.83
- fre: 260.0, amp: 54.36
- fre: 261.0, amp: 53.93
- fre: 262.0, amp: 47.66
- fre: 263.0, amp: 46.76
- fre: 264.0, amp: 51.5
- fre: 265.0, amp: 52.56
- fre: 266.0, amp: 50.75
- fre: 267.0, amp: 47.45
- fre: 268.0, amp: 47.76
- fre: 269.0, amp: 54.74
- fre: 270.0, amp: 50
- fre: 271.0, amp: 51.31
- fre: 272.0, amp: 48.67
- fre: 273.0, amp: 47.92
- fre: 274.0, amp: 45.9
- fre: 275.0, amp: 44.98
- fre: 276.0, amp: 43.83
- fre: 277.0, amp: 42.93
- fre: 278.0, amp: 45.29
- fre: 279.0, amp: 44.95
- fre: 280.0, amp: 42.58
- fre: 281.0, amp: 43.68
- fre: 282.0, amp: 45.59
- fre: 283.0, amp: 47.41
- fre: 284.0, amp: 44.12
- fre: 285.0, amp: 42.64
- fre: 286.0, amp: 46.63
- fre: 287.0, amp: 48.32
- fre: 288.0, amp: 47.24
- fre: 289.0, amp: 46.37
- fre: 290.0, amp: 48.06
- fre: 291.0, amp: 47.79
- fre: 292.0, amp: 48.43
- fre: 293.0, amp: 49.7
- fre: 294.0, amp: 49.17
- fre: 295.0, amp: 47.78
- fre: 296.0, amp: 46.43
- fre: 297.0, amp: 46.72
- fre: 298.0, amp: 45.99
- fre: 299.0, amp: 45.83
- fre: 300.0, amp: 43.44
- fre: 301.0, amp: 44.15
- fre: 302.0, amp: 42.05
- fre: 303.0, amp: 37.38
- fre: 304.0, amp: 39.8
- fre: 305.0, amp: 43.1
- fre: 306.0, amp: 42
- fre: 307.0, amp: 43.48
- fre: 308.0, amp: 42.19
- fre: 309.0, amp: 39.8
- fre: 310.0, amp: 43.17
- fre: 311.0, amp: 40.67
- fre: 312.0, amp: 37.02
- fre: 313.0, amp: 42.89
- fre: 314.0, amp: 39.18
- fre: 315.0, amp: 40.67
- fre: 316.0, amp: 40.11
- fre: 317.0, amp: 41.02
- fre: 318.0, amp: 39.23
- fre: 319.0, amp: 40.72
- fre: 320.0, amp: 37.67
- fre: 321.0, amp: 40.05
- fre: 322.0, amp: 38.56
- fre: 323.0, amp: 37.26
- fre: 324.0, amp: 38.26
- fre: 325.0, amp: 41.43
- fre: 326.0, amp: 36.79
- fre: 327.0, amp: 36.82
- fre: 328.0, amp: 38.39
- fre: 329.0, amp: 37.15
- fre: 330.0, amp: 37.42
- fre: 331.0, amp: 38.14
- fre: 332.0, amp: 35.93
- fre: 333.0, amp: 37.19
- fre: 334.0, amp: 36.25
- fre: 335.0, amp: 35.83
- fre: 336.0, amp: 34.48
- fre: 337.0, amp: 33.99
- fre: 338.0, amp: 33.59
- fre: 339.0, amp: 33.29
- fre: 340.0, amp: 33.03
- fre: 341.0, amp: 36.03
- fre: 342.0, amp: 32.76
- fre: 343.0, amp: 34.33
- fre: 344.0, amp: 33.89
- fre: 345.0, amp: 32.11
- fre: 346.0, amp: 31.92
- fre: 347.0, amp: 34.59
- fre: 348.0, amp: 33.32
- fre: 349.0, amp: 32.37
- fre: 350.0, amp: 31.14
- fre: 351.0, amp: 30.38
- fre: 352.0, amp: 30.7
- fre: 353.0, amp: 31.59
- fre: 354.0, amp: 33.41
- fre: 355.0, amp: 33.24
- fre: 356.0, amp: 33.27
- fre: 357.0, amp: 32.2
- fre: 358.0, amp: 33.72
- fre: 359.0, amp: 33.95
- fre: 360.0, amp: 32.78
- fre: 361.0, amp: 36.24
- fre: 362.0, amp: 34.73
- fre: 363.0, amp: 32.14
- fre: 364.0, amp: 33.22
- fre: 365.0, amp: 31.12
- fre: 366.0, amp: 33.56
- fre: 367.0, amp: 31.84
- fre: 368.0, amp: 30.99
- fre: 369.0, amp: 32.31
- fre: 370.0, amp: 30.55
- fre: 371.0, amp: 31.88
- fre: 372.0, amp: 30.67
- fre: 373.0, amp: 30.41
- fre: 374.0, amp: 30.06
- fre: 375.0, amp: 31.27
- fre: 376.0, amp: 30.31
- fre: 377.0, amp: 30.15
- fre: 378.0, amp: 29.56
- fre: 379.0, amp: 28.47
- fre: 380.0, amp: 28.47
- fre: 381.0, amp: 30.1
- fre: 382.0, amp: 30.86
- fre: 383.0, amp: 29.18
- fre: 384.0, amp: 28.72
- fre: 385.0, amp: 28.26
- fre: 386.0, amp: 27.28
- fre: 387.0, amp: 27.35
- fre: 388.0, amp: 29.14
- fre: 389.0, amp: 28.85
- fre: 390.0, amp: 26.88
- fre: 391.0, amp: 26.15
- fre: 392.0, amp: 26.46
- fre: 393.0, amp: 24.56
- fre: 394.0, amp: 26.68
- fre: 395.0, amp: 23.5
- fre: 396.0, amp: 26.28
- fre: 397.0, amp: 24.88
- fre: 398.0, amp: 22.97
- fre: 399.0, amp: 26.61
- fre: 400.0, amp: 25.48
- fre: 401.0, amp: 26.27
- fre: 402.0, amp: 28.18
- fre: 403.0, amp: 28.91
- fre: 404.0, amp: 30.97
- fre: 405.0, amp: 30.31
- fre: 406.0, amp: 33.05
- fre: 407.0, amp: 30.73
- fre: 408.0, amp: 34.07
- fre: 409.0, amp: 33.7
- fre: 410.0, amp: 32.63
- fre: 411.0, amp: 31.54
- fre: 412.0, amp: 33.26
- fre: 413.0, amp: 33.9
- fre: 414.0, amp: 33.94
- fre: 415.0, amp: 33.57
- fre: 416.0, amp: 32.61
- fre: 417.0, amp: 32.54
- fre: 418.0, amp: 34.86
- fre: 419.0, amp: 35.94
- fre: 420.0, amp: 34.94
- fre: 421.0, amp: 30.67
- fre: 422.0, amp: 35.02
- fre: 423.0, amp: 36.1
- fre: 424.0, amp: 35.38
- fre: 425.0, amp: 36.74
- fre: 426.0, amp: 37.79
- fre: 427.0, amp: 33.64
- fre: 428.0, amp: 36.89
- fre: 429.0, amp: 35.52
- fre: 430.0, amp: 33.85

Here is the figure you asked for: 0.7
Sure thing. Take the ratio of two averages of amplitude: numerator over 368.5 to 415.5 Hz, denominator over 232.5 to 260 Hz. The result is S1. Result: 0.56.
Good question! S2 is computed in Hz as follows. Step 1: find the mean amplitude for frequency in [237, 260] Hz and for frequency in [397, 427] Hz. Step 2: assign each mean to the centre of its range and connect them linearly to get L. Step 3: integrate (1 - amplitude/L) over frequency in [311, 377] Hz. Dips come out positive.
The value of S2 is 9.9 Hz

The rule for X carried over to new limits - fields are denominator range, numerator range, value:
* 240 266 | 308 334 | 0.74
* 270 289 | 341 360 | 0.71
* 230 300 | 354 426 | 0.62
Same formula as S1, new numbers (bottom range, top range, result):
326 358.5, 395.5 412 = 0.86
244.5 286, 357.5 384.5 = 0.63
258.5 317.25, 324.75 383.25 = 0.72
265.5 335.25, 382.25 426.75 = 0.70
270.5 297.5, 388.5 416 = 0.63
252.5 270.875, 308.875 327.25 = 0.76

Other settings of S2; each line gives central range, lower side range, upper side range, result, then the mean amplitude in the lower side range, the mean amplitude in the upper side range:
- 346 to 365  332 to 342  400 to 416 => 0.6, 34.8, 31.5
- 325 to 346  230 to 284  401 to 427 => 3.2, 50.4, 33.1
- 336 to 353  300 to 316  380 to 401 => 1.0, 41.2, 27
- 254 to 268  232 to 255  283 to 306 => -0.7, 52.2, 45.5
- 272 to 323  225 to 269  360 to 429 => 1.1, 51.8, 30.9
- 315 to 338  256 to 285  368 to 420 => 1.3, 48.7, 29.8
